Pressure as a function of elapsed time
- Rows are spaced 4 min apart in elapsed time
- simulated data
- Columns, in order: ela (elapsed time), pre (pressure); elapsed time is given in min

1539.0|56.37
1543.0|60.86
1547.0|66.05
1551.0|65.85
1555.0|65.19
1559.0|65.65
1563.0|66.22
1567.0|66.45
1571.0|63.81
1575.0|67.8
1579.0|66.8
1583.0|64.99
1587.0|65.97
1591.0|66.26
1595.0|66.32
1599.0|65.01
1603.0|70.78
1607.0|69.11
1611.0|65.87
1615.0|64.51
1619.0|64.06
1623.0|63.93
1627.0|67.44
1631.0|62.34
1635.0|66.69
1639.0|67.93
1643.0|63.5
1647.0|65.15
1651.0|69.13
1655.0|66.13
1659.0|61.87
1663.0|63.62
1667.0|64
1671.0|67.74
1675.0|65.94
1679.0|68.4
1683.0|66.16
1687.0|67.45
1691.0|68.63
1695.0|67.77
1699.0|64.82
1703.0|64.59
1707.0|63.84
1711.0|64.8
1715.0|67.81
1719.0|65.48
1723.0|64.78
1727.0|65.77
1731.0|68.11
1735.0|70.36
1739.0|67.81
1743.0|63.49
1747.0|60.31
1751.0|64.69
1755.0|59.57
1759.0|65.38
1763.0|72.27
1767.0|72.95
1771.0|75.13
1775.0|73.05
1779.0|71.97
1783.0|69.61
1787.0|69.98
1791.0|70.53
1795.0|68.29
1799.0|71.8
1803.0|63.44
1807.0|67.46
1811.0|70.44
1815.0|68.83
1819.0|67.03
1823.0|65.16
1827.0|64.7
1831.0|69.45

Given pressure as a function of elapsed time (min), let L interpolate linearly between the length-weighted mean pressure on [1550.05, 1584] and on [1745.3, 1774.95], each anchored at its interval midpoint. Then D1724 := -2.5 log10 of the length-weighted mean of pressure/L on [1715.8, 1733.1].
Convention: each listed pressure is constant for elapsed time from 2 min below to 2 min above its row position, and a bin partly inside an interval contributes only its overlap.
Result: 0.02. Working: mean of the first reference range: 65.9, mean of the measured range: 66.2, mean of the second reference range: 67.6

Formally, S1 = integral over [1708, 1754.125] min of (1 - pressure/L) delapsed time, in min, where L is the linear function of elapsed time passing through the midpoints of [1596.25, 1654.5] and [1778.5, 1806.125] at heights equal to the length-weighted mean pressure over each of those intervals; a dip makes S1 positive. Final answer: 1.67 min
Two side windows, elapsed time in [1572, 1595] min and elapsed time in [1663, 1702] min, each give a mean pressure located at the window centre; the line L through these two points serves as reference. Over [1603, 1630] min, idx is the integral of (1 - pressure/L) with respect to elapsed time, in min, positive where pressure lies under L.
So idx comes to 0.1 min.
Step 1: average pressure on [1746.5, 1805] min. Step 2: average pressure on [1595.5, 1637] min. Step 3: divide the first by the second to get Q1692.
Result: 1.0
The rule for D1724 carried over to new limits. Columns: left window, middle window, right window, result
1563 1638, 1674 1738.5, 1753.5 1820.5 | 0.02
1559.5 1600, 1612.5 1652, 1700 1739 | 0.01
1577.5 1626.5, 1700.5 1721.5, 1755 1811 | 0.05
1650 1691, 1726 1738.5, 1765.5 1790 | 0.02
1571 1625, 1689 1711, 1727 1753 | 0.00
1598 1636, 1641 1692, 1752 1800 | 0.02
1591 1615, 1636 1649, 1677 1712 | 0.02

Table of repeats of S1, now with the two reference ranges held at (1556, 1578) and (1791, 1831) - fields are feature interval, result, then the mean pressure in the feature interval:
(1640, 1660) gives 0.3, 65.5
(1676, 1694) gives -0.2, 67.6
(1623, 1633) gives 0.3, 64.7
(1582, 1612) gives -0.3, 66.9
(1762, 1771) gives -0.8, 73.2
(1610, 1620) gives 0.2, 64.8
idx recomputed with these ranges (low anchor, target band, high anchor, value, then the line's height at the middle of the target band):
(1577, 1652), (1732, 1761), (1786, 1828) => 1.2 min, 67.4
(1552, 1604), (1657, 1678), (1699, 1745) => 0.4 min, 66.1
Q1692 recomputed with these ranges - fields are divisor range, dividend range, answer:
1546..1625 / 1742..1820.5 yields 1.04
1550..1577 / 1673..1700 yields 1.02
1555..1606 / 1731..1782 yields 1.03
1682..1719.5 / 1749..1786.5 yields 1.05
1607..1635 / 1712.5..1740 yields 1.03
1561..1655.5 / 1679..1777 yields 1.01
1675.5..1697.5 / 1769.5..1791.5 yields 1.06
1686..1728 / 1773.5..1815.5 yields 1.05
